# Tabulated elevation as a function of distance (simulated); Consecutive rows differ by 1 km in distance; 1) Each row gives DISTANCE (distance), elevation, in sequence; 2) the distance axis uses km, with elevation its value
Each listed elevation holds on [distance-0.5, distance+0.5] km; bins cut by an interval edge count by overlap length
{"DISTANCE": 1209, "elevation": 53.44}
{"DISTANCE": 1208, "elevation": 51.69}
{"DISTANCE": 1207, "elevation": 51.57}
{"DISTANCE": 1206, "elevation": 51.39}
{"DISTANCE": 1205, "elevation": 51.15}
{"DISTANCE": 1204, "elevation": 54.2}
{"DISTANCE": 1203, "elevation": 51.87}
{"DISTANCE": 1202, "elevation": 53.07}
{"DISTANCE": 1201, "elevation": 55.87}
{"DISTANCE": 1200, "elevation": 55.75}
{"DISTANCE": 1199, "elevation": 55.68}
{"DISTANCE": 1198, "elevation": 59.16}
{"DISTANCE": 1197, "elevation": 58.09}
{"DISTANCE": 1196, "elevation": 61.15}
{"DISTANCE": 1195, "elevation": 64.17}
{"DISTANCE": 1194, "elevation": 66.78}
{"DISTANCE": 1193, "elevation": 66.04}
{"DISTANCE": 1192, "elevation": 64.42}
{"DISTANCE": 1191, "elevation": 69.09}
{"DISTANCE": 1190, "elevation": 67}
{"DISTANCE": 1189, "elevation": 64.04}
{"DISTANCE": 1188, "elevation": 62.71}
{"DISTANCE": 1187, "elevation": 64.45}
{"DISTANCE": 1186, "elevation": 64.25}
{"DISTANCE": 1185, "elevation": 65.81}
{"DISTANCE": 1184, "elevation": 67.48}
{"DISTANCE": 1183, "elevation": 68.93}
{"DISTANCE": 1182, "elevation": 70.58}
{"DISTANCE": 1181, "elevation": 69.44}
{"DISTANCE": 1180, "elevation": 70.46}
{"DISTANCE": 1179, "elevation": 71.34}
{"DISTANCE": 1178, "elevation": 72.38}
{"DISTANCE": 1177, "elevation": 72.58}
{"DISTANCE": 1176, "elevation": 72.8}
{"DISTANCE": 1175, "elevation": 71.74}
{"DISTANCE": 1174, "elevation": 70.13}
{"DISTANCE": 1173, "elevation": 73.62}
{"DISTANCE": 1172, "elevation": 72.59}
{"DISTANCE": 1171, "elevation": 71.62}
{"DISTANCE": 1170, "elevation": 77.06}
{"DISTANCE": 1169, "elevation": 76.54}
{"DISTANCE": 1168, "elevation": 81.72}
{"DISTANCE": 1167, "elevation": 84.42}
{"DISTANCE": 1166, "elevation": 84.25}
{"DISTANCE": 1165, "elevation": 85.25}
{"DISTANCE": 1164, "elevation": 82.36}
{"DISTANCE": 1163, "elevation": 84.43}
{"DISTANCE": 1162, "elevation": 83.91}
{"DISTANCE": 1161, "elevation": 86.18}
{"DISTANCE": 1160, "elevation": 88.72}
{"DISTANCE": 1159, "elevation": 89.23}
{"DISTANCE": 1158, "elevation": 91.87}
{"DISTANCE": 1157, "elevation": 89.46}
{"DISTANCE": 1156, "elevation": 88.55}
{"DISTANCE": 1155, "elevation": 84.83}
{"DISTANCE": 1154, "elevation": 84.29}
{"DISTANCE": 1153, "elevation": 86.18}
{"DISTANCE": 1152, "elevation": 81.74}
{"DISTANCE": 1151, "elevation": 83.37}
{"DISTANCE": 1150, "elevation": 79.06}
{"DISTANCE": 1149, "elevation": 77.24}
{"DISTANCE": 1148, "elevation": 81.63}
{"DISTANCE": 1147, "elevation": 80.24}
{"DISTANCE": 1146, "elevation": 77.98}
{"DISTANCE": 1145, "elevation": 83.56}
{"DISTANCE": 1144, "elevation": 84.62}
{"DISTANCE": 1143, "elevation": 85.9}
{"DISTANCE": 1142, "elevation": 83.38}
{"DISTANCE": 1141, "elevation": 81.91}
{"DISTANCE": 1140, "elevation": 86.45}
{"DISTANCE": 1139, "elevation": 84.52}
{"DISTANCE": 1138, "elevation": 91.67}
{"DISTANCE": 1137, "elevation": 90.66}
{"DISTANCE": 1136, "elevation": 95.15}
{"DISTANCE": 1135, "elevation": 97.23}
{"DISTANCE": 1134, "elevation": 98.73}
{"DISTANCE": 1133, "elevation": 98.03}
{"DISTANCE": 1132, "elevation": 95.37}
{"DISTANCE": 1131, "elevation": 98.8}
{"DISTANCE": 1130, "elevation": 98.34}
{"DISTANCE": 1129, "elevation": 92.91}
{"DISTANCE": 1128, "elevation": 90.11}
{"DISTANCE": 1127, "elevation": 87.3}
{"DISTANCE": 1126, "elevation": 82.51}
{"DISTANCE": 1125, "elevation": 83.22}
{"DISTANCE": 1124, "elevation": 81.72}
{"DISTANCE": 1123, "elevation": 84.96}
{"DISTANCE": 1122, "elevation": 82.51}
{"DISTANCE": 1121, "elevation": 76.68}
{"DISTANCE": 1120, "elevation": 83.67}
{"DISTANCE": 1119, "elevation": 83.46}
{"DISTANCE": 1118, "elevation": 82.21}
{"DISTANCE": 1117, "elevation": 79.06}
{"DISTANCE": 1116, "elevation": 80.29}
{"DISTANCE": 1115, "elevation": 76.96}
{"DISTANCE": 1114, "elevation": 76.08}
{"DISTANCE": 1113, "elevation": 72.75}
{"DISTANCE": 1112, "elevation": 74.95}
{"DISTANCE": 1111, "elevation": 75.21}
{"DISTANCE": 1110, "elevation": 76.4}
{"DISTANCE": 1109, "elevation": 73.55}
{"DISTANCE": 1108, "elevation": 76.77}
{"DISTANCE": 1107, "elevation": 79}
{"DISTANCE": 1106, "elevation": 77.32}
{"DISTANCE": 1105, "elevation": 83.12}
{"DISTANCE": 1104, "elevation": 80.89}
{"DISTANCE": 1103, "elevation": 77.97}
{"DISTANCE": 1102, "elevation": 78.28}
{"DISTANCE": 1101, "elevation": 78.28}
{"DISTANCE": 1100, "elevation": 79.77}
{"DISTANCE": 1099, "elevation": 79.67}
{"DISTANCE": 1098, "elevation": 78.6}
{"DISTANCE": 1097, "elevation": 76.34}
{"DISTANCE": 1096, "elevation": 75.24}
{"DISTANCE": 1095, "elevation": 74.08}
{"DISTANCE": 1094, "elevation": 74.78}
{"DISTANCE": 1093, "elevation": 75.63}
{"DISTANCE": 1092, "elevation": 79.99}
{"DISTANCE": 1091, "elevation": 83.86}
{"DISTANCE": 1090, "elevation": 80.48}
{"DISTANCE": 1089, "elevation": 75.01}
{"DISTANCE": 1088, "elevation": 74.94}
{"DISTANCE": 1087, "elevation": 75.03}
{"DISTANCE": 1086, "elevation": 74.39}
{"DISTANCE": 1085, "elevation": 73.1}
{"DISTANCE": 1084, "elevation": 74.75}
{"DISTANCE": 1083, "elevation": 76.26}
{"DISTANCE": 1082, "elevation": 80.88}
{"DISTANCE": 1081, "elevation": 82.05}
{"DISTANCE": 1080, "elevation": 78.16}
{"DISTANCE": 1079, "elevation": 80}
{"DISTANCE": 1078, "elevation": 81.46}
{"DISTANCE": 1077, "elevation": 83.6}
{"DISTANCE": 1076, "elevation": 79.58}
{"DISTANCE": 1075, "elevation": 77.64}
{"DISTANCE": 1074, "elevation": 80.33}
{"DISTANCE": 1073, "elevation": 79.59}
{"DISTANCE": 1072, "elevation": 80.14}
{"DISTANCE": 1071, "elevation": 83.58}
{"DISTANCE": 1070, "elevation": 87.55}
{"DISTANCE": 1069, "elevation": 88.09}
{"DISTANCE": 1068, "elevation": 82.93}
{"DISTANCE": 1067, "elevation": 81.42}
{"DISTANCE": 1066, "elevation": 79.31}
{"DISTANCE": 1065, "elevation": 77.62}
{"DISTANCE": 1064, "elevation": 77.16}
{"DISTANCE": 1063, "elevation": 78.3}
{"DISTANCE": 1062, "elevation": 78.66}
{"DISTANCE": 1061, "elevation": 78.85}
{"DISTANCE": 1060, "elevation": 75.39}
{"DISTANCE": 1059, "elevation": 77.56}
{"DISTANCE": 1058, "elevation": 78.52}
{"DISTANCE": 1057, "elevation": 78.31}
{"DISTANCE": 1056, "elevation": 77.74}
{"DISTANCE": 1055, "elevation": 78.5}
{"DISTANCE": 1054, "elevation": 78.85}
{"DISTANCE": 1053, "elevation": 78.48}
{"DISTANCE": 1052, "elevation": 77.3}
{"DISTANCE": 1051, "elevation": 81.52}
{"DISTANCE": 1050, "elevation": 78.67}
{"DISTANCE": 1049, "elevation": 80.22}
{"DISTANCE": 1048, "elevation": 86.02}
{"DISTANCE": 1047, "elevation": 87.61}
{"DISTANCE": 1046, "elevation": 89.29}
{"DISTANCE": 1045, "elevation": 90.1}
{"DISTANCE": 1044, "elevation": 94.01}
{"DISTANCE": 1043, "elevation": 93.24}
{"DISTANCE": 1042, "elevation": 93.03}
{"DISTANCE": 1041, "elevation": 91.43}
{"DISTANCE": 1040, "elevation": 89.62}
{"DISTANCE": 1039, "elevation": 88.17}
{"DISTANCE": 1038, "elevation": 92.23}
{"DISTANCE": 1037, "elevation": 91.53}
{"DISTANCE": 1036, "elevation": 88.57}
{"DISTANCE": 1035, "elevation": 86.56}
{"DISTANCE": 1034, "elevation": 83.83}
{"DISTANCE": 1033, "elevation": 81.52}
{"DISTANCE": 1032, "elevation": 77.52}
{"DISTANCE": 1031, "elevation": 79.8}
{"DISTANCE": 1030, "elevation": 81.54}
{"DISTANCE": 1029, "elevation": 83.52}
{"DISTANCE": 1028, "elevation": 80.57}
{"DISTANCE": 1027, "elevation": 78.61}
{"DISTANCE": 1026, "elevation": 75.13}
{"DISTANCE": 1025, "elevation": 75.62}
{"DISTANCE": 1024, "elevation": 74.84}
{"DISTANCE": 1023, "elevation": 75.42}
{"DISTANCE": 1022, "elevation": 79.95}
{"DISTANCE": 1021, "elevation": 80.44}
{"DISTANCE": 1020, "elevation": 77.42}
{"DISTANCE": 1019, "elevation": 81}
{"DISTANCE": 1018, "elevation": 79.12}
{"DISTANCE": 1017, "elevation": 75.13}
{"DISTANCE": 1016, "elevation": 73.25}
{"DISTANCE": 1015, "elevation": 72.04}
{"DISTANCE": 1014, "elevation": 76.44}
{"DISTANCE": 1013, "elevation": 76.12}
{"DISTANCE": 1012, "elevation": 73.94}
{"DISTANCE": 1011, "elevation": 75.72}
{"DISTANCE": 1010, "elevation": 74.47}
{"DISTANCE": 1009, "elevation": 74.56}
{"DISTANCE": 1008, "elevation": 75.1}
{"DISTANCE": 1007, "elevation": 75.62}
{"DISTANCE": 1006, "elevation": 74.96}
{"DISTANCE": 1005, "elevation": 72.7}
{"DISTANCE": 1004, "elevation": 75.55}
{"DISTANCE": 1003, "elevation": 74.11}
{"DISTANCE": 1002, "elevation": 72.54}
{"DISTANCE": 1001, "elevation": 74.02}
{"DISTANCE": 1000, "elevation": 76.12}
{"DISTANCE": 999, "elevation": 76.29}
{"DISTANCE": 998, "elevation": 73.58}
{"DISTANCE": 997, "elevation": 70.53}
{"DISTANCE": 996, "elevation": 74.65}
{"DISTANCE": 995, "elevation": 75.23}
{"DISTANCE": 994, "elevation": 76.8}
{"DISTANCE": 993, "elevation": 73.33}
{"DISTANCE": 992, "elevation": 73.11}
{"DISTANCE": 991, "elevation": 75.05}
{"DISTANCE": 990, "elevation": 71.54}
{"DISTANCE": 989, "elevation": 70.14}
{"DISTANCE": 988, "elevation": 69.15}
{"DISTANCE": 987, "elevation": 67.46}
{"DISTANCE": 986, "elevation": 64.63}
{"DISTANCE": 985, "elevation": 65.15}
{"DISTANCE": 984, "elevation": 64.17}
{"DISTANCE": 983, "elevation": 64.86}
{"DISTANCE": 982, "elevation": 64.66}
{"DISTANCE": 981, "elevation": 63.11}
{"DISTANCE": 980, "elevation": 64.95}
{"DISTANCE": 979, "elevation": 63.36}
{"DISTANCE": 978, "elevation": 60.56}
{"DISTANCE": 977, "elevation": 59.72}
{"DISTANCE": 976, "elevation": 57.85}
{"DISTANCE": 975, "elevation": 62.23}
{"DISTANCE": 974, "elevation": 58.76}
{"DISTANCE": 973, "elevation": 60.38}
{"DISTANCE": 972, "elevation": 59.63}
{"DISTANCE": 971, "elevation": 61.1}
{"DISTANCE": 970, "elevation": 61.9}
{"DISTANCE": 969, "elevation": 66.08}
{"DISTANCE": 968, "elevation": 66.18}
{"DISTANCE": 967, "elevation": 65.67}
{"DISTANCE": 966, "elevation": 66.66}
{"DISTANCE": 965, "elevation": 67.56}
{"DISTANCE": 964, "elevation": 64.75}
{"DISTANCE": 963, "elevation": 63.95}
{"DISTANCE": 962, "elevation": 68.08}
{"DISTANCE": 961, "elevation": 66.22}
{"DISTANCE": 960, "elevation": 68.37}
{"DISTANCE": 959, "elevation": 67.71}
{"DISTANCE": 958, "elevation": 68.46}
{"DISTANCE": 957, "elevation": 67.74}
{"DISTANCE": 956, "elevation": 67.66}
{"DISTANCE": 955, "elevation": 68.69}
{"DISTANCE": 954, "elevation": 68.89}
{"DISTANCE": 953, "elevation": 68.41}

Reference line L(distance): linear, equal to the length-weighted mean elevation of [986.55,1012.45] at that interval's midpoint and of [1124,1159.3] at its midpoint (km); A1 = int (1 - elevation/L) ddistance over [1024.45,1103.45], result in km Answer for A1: -1.1 km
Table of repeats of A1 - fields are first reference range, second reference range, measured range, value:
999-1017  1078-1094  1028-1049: -3.1 km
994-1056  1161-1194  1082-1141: -4.7 km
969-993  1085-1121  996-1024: -3.1 km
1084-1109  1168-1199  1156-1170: -2.9 km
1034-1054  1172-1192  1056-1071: 0.8 km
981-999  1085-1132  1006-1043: -3.6 km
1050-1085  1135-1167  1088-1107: 0.8 km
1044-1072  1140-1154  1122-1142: -1.9 km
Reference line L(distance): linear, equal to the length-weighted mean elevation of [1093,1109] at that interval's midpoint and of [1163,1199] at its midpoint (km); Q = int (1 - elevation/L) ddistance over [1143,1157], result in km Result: -1.8 km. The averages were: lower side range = 77.8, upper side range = 70.4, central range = 82.9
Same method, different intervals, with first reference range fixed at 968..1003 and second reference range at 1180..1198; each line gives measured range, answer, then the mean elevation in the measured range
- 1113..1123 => -2.1 km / 80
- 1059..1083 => -4.9 km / 80.4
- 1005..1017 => -1.3 km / 74.7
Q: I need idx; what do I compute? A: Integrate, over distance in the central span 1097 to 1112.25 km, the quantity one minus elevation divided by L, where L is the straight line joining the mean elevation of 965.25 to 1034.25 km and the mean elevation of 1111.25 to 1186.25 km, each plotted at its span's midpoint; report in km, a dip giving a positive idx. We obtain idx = 0.2 km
